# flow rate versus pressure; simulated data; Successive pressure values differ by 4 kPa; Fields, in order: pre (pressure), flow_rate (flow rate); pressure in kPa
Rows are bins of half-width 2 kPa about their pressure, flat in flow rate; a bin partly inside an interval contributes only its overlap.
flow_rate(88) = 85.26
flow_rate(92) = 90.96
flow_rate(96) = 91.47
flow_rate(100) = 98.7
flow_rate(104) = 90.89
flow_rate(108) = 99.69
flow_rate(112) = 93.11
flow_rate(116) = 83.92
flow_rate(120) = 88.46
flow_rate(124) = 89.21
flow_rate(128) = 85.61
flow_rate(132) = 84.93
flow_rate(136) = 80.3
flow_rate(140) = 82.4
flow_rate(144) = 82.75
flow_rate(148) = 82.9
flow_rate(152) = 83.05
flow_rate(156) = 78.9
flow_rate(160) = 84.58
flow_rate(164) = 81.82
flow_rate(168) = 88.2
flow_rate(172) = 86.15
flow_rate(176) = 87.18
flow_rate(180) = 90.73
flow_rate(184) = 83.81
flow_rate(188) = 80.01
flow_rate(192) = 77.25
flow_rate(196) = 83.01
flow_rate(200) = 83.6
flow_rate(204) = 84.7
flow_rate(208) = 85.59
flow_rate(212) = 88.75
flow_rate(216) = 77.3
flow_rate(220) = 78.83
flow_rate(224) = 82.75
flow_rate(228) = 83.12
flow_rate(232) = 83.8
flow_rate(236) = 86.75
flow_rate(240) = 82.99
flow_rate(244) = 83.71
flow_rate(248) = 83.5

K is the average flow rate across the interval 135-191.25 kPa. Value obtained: 83.7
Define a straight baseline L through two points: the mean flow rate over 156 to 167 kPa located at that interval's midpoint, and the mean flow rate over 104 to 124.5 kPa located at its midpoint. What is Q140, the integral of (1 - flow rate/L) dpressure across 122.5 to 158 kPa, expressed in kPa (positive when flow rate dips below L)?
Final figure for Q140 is 1.35 kPa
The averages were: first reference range 91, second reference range 82.9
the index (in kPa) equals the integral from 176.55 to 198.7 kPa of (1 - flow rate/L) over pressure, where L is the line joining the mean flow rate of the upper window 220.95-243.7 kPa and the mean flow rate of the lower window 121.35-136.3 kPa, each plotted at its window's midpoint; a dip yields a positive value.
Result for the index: 0.3 kPa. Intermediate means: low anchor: 85.7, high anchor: 83.6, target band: 83.3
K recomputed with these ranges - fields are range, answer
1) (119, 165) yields 83.7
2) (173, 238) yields 83.6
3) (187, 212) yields 83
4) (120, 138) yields 85.4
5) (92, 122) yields 92.2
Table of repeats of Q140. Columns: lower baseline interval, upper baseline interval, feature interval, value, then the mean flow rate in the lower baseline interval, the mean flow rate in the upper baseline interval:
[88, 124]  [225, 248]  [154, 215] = 2.0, 91.6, 84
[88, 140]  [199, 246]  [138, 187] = 1.4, 89.3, 83.5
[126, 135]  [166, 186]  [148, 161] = 0.6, 84.7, 87.2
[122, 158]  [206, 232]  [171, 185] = -0.7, 83.3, 82.8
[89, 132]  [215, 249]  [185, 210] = 0.7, 90.8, 82.7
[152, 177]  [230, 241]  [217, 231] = 0.5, 84.2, 84.7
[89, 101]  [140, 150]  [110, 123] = 0.0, 92.6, 82.7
